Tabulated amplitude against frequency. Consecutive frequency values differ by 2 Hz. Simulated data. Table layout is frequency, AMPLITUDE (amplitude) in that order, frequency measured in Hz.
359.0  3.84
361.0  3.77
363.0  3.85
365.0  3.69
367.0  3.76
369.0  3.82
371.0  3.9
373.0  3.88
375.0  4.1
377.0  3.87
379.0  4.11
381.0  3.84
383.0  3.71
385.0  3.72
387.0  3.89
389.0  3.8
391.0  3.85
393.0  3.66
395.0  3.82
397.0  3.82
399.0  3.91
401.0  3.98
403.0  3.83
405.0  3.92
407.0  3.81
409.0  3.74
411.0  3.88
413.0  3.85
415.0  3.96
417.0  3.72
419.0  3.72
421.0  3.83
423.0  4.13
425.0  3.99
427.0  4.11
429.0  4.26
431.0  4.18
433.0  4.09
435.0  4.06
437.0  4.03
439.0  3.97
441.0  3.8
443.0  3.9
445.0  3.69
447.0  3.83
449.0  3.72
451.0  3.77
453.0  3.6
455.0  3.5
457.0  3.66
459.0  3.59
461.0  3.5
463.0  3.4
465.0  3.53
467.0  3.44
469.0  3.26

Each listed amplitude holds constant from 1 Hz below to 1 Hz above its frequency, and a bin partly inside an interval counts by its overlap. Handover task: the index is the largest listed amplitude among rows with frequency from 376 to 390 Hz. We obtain 4.11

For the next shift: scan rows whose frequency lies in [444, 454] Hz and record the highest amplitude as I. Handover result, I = 3.83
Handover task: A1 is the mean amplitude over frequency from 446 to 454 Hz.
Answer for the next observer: 3.73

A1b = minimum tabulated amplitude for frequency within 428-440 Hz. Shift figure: 3.97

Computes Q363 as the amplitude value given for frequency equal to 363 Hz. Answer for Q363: 3.85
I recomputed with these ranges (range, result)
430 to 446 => 4.18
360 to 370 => 3.85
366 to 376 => 4.1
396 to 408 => 3.98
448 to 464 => 3.77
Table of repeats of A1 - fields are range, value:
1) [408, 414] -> 3.82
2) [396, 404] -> 3.89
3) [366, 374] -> 3.84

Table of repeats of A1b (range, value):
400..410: 3.74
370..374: 3.88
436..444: 3.8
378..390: 3.71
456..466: 3.4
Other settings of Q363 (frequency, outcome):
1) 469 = 3.26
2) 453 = 3.6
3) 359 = 3.84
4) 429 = 4.26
